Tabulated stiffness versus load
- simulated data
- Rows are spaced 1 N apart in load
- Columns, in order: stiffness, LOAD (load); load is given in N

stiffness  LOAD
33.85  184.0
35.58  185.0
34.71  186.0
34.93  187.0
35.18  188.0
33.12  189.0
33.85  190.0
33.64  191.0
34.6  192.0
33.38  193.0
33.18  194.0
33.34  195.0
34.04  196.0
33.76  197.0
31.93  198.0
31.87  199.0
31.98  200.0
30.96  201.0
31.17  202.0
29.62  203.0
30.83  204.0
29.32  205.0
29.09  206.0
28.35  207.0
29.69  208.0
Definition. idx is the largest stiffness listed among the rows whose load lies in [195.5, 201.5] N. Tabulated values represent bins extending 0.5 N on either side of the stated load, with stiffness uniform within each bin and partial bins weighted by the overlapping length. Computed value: 34.04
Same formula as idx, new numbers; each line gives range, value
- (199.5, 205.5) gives 31.98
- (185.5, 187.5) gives 34.93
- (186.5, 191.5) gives 35.18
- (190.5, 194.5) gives 34.6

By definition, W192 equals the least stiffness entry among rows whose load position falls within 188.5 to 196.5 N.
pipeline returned 33.12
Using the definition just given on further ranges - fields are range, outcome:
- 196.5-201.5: 30.96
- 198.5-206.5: 29.09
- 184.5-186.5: 34.71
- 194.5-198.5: 31.93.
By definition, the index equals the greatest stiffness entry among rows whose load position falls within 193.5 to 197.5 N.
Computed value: 34.04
